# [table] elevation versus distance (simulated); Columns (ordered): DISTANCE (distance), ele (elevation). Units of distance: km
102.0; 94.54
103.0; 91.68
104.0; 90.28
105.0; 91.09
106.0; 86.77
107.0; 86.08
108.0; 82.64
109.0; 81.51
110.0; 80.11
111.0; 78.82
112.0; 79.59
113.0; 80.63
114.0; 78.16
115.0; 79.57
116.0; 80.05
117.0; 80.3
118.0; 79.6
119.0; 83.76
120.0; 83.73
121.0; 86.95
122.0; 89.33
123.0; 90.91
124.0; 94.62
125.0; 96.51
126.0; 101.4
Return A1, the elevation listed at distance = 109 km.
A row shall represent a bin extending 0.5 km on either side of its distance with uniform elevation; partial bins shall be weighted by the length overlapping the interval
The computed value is 81.51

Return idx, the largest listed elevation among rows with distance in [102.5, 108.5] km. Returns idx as 91.68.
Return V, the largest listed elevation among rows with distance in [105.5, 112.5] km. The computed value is 86.77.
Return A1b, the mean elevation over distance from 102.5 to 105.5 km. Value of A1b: 91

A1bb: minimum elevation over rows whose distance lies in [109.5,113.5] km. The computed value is 78.82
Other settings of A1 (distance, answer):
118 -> 79.6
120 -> 83.73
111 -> 78.82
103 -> 91.68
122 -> 89.33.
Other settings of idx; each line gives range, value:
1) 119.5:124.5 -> 94.62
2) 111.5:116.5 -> 80.63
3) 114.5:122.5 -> 89.33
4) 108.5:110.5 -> 81.51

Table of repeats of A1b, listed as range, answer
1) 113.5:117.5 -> 79.5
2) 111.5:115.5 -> 79.5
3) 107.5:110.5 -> 81.4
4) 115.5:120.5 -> 81.5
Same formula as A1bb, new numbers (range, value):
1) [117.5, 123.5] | 79.6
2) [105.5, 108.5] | 82.64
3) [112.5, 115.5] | 78.16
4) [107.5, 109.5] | 81.51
